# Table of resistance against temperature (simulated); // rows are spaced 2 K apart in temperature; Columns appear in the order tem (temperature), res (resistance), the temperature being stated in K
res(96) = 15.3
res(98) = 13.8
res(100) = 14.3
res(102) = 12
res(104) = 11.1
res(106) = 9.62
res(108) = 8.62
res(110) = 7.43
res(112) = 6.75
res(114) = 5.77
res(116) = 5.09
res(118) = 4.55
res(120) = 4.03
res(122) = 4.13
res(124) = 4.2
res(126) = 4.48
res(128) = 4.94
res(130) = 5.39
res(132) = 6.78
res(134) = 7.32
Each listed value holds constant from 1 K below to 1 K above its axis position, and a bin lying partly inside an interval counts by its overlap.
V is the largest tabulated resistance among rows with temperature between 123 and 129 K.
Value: 4.94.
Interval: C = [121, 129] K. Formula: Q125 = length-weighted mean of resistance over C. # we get 4.44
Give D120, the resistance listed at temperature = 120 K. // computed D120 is 4.03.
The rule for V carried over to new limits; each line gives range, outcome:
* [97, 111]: 14.3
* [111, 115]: 6.75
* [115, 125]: 5.09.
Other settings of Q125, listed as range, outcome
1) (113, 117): 5.43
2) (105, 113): 8.1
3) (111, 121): 5.24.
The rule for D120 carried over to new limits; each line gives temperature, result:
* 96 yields 15.3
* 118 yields 4.55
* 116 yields 5.09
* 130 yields 5.39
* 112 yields 6.75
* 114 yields 5.77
